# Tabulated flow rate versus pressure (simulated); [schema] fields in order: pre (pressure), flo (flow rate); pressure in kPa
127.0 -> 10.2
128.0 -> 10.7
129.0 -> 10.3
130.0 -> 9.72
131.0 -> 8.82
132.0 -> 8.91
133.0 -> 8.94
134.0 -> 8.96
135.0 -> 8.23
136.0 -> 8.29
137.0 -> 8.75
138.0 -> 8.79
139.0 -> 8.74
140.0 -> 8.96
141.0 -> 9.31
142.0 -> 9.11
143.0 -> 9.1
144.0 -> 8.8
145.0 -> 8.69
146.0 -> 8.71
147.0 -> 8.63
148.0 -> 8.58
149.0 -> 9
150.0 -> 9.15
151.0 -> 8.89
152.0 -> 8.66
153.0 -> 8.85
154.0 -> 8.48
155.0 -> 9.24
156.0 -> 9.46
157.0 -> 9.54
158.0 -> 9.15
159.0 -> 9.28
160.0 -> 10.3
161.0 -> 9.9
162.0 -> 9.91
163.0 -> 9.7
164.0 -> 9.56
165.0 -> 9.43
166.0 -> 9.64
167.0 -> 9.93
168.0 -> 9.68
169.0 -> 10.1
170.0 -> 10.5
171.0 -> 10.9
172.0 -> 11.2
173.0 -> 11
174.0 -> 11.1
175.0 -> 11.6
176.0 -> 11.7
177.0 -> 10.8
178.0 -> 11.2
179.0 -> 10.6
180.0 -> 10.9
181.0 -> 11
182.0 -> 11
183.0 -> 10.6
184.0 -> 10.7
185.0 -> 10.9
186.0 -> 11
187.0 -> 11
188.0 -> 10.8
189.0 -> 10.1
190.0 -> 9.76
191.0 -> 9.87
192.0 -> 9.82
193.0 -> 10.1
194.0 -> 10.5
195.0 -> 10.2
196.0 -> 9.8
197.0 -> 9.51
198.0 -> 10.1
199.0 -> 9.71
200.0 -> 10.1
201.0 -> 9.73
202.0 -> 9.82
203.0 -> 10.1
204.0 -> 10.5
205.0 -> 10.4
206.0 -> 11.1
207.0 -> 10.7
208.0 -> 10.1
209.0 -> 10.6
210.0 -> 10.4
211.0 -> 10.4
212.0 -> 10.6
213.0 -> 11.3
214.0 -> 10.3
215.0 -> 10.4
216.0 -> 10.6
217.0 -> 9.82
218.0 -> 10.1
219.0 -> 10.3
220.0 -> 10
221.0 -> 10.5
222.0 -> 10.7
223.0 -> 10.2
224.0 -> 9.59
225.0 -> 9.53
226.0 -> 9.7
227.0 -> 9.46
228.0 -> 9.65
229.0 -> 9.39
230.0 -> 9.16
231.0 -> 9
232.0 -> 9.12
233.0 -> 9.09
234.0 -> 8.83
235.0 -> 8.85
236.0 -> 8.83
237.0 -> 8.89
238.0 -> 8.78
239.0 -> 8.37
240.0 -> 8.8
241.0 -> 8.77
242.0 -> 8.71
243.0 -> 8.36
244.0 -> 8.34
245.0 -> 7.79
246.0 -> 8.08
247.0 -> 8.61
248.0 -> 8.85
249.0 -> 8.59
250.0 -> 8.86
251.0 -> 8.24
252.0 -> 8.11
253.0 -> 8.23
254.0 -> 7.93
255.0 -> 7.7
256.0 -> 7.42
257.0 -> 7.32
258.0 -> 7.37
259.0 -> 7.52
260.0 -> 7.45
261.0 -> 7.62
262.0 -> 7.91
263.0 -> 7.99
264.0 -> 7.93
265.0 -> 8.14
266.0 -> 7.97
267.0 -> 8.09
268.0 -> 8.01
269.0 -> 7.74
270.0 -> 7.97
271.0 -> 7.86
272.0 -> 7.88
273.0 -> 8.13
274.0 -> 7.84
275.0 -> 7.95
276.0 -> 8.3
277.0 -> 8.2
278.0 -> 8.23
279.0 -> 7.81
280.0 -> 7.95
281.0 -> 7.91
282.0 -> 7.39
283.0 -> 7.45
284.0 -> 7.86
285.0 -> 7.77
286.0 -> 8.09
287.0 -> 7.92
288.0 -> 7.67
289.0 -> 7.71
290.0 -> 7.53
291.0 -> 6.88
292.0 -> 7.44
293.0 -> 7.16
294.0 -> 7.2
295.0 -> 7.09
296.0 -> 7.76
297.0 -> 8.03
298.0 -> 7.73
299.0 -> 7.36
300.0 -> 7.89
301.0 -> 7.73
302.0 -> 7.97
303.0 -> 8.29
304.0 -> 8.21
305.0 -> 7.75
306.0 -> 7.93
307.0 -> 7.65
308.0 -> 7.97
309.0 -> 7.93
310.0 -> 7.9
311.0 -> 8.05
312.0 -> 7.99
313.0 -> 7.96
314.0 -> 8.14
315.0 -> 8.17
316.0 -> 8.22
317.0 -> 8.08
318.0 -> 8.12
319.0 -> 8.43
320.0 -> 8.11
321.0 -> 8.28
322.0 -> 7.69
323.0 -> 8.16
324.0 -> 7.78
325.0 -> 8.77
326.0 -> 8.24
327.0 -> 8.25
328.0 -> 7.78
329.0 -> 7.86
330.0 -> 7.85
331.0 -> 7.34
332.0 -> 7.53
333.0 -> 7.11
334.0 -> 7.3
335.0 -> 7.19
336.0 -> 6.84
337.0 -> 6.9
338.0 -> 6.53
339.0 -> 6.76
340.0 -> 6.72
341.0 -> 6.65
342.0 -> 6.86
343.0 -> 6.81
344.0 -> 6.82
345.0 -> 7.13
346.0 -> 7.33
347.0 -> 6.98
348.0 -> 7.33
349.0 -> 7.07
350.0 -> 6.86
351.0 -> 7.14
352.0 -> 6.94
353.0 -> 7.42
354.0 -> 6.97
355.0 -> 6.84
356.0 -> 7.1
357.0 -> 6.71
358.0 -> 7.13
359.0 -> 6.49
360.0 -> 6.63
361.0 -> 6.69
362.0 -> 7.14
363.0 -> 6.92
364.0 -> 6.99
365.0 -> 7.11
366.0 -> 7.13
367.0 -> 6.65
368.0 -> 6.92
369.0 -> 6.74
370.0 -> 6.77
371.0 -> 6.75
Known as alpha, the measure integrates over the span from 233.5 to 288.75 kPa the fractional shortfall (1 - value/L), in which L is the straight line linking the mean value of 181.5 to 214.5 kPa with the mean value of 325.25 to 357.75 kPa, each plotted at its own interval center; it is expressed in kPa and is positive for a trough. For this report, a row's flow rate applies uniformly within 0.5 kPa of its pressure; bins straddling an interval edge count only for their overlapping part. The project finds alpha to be 5.30 kPa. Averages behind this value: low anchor 10.4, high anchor 7.17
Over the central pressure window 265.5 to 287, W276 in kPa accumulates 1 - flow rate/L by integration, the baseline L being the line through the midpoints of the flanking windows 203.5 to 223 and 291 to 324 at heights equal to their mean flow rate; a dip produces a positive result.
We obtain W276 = 2.0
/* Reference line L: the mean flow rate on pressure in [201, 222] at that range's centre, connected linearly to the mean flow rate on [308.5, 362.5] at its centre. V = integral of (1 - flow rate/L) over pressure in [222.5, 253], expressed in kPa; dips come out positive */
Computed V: 2.8 kPa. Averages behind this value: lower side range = 10.4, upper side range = 7.43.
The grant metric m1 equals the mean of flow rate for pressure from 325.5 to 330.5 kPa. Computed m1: 8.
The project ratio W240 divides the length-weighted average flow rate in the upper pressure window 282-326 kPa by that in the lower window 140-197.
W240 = 0.8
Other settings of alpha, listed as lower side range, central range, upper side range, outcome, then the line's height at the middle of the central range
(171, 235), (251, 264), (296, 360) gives 1.9 kPa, 9.08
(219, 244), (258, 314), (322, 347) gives 2.9 kPa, 8.25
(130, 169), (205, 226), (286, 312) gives -4.5 kPa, 8.51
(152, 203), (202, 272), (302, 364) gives 1.0 kPa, 9.14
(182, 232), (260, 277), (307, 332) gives 2.0 kPa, 9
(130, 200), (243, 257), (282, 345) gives 0.6 kPa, 8.56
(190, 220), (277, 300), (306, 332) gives 2.6 kPa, 8.61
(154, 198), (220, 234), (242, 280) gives -1.1 kPa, 8.92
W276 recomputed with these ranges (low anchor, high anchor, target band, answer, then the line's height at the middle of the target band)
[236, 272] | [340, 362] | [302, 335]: -2.7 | 7.34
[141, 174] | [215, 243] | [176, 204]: -2.7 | 9.47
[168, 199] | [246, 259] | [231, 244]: -0.2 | 8.62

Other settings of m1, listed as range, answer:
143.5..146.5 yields 8.73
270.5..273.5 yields 7.96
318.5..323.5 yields 8.13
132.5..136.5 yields 8.61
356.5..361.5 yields 6.73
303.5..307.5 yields 7.88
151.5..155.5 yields 8.81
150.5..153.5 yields 8.8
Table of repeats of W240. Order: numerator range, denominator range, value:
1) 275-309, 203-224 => 0.74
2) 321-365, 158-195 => 0.69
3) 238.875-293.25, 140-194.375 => 0.80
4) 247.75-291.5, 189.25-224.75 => 0.77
